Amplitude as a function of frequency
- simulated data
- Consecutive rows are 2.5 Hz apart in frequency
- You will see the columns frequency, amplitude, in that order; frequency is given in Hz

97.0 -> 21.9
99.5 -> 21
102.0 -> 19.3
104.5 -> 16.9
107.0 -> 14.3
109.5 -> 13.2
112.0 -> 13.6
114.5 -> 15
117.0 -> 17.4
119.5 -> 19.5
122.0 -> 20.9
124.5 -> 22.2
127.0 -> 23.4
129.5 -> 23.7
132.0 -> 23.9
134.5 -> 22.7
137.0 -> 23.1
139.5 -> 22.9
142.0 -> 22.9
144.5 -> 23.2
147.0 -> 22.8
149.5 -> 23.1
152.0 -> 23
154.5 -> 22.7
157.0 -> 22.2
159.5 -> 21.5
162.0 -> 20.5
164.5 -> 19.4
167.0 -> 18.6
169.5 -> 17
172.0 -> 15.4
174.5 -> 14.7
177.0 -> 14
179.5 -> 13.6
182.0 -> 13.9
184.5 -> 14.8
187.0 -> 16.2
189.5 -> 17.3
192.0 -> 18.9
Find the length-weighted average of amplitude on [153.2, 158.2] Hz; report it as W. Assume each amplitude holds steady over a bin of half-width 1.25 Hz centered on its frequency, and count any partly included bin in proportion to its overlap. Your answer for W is 22.5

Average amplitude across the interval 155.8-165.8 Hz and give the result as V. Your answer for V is 20.9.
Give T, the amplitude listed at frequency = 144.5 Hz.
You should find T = 23.2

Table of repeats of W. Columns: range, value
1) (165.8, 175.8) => 16.4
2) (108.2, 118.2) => 14.8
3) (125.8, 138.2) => 23.4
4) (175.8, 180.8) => 13.8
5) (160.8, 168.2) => 19.5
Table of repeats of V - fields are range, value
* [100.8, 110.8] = 15.9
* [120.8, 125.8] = 21.6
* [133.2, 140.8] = 22.9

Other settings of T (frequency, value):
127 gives 23.4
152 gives 23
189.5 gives 17.3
